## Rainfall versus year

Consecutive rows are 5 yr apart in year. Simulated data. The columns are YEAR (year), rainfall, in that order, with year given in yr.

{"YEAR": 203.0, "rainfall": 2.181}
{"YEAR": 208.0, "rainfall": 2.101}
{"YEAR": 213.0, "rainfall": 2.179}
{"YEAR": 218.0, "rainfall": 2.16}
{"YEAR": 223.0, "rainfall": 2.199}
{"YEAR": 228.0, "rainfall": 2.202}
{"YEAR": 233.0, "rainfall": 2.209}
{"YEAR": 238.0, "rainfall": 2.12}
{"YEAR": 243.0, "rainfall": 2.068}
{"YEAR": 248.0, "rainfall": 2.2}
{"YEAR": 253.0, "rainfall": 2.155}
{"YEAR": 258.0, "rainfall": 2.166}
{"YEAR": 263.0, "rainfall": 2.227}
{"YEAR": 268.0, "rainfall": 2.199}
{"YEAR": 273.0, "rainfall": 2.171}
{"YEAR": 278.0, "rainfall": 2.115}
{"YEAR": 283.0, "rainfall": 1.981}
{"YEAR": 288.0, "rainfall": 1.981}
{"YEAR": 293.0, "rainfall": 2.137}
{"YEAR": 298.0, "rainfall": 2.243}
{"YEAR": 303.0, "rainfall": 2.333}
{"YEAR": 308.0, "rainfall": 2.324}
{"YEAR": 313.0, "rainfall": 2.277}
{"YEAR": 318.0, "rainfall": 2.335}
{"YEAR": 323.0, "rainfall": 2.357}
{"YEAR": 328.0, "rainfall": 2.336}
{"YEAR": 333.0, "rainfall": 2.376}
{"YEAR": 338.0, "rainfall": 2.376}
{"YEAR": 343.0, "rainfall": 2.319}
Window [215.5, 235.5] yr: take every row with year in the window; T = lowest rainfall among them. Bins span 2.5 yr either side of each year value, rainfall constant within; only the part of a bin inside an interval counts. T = 2.16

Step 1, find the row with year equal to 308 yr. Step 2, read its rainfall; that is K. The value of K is 2.324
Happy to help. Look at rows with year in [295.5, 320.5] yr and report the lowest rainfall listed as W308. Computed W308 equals 2.243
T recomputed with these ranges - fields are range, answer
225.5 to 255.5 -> 2.068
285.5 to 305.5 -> 1.981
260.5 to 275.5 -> 2.171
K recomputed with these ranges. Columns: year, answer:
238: 2.12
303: 2.333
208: 2.101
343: 2.319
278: 2.115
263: 2.227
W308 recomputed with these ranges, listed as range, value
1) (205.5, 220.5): 2.101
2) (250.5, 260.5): 2.155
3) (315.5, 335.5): 2.335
